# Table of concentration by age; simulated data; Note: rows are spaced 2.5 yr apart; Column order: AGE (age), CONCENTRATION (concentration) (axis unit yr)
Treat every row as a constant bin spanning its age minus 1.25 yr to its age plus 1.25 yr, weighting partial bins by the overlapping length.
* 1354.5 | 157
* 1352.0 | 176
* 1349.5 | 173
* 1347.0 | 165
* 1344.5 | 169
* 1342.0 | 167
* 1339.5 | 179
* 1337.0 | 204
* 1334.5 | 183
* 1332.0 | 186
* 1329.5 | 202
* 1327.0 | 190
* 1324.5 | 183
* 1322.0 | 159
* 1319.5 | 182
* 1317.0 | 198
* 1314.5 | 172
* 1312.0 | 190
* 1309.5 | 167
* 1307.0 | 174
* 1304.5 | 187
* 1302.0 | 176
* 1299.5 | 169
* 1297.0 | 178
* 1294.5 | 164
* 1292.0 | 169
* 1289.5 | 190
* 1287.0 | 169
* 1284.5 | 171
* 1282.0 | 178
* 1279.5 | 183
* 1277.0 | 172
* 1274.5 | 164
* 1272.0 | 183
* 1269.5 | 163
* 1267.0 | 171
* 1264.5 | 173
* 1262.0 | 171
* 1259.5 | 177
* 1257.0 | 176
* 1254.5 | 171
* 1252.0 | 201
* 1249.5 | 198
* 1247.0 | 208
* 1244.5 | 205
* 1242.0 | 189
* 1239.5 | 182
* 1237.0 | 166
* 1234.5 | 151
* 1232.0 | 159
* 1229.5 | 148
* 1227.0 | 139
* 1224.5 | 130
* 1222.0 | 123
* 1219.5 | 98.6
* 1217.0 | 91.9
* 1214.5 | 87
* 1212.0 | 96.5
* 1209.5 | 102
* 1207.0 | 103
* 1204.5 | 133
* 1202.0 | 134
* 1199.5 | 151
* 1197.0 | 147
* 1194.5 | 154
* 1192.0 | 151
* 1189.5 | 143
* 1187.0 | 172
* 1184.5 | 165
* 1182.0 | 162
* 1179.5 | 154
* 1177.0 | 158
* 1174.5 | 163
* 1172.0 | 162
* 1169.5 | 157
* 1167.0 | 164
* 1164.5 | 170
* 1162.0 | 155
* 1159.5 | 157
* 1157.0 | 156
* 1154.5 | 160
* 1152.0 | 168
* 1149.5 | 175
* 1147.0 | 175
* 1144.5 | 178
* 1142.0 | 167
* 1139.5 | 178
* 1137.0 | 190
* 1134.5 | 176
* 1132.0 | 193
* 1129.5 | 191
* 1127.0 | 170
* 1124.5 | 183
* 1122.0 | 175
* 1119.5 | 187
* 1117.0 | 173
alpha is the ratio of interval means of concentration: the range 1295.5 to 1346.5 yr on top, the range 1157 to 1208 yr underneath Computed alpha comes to 1.2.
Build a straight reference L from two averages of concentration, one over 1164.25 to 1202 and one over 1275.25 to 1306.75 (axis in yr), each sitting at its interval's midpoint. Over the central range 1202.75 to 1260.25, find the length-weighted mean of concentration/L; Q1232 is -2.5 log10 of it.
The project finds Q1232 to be 0.12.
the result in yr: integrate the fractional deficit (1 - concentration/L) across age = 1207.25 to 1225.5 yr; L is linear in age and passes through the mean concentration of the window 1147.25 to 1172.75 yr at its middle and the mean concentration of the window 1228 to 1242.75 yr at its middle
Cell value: 6.7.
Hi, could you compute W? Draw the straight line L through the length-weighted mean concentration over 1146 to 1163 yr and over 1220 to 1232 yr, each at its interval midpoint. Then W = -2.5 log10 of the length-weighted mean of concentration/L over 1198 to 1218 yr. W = 0.25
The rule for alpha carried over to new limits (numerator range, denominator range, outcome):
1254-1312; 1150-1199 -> 1.10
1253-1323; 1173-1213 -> 1.22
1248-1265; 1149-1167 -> 1.12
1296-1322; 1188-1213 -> 1.35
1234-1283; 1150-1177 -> 1.11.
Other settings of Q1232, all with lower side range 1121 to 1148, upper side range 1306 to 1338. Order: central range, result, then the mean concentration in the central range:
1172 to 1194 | 0.14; 159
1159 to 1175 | 0.12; 161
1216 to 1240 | 0.30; 138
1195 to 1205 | 0.26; 143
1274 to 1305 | 0.05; 175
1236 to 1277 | 0.01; 181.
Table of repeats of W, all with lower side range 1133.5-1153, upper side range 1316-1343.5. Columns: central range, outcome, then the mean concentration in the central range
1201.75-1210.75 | 0.47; 116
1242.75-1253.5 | -0.12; 202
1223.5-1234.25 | 0.23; 145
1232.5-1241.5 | 0.08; 168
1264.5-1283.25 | 0.05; 173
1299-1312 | 0.04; 176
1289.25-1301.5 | 0.06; 173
